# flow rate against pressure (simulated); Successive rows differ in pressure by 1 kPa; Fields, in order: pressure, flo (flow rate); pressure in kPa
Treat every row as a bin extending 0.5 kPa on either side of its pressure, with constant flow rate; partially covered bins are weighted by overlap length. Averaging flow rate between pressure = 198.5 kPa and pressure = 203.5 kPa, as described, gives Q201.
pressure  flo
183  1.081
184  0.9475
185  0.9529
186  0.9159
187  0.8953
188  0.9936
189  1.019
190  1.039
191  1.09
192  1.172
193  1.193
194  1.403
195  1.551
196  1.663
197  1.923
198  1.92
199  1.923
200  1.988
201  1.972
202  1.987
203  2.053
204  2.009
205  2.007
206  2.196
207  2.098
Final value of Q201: 1.98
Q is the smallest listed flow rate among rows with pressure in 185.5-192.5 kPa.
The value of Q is 0.8953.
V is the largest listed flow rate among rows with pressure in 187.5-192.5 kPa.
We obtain 1.172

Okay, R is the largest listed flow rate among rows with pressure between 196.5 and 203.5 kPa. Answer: 2.053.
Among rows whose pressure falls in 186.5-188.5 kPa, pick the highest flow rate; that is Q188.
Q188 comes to 0.9936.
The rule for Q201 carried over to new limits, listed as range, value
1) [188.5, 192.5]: 1.08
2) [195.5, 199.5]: 1.86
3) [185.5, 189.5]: 0.956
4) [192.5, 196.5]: 1.45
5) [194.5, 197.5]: 1.71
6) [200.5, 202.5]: 1.98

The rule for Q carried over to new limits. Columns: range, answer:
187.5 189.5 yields 0.9936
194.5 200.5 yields 1.551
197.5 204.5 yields 1.92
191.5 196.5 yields 1.172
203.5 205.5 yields 2.007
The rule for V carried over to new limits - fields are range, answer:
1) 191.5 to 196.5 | 1.663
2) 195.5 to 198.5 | 1.923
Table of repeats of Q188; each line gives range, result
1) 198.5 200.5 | 1.988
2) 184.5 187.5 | 0.9529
